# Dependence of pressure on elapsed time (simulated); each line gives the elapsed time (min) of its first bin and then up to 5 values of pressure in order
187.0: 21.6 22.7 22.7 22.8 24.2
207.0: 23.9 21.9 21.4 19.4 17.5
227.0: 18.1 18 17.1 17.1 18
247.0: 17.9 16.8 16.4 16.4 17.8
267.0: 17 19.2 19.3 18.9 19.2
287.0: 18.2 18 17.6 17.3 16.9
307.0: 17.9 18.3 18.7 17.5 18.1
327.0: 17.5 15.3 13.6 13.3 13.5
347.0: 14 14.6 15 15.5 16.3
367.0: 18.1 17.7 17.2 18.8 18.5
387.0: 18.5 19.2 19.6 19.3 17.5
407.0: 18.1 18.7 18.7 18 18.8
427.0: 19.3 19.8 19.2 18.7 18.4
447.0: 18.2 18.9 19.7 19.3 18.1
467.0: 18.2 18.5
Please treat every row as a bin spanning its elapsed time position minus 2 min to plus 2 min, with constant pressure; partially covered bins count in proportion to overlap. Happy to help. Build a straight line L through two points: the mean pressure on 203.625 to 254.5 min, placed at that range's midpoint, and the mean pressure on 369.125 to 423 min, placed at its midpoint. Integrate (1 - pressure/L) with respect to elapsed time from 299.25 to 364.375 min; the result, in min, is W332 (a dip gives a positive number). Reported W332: 9.2 min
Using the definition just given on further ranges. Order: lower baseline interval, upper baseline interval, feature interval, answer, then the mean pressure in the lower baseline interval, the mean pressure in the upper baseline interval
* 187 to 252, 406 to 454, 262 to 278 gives 1.1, 20.1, 18.8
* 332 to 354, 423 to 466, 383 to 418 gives -4.0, 13.9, 18.9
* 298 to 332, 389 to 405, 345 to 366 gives 3.5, 17.6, 18.9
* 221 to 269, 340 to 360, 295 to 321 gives -3.6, 17.3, 14.4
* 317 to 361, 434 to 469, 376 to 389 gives -1.5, 15.3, 18.7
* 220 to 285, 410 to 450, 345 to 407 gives 3.9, 17.8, 18.8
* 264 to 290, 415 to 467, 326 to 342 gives 3.4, 18.6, 18.8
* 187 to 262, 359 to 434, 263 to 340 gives 6.2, 19.6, 18.4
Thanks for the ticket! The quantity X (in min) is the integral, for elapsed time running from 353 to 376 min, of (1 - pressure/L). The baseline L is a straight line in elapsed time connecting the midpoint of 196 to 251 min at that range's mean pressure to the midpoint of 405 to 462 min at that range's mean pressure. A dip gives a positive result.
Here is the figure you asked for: 3.0 min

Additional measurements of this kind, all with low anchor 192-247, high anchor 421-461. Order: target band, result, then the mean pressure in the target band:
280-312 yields 2.9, 17.9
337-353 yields 4.6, 13.9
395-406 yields 0.4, 18.6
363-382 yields 1.5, 17.8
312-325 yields 1.0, 18.1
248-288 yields 4.0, 17.9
